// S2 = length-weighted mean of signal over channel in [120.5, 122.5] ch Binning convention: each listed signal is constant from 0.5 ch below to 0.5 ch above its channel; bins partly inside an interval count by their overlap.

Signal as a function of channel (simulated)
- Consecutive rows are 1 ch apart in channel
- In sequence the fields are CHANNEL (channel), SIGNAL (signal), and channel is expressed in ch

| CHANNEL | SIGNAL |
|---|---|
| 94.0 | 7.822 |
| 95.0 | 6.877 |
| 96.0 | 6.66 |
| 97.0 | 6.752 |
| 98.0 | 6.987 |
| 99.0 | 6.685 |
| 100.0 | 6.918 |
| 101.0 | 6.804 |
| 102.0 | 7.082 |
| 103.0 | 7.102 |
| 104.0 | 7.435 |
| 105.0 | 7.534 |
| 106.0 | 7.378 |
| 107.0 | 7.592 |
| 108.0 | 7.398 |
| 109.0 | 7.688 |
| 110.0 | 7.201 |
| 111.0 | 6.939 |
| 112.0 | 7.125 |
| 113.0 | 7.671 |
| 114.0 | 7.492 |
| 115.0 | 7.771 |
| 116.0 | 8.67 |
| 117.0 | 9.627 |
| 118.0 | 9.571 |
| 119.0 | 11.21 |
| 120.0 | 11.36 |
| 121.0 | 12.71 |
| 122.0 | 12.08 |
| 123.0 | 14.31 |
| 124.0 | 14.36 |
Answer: 12.4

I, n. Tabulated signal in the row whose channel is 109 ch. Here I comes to 7.688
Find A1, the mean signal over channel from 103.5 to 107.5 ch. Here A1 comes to 7.48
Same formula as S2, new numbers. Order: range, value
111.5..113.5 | 7.4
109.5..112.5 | 7.09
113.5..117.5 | 8.39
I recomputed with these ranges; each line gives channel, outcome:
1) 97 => 6.752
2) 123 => 14.31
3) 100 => 6.918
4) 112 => 7.125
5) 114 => 7.492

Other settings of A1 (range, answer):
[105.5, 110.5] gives 7.45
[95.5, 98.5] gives 6.8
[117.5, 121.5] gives 11.2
